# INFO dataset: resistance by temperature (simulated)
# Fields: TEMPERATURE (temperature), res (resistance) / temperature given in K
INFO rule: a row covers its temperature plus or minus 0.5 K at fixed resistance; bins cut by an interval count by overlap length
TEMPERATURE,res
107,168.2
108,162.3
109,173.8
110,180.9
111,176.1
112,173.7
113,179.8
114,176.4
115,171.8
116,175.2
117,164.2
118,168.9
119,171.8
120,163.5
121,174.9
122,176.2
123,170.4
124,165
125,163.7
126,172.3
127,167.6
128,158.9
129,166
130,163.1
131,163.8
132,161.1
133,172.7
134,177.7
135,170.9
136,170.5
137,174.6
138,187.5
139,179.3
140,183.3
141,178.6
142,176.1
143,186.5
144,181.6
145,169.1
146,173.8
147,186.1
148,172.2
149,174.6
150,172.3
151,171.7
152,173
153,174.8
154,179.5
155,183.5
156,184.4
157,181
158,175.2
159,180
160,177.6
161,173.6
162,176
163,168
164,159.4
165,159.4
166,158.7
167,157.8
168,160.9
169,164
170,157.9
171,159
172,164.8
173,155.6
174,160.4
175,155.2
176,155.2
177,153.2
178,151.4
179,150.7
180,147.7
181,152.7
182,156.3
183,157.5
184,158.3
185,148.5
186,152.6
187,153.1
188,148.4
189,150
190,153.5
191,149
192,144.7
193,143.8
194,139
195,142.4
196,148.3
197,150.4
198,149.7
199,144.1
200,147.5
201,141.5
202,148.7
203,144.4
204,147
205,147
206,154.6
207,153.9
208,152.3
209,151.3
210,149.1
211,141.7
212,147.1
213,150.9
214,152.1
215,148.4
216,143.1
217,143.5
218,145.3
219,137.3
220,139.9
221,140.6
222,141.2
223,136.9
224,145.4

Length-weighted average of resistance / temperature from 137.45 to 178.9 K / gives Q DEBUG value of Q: 170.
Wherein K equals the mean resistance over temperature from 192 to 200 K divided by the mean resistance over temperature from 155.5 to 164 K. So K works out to 0.83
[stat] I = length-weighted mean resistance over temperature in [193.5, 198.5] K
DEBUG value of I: 146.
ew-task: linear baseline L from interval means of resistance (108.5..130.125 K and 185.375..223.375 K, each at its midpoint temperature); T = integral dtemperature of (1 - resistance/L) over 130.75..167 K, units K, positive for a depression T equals -2.70 K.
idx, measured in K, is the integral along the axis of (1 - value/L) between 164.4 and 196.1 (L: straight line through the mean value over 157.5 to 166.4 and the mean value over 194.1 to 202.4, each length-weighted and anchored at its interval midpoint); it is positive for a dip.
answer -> 0.88 K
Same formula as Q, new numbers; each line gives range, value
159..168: 167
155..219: 155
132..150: 177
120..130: 168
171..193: 153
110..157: 174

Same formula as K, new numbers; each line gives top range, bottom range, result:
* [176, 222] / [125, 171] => 0.86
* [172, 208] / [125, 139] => 0.89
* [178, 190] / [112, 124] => 0.89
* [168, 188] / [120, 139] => 0.91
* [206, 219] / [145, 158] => 0.84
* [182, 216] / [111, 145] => 0.86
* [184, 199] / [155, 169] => 0.87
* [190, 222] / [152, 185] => 0.89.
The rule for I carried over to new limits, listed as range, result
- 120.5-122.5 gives 176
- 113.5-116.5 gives 174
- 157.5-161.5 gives 177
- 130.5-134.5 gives 169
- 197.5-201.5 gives 146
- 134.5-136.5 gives 171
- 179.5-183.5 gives 154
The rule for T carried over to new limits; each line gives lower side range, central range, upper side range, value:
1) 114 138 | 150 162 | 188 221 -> -1.2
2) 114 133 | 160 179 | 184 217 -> -0.6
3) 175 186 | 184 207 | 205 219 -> 0.4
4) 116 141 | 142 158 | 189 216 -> -1.3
